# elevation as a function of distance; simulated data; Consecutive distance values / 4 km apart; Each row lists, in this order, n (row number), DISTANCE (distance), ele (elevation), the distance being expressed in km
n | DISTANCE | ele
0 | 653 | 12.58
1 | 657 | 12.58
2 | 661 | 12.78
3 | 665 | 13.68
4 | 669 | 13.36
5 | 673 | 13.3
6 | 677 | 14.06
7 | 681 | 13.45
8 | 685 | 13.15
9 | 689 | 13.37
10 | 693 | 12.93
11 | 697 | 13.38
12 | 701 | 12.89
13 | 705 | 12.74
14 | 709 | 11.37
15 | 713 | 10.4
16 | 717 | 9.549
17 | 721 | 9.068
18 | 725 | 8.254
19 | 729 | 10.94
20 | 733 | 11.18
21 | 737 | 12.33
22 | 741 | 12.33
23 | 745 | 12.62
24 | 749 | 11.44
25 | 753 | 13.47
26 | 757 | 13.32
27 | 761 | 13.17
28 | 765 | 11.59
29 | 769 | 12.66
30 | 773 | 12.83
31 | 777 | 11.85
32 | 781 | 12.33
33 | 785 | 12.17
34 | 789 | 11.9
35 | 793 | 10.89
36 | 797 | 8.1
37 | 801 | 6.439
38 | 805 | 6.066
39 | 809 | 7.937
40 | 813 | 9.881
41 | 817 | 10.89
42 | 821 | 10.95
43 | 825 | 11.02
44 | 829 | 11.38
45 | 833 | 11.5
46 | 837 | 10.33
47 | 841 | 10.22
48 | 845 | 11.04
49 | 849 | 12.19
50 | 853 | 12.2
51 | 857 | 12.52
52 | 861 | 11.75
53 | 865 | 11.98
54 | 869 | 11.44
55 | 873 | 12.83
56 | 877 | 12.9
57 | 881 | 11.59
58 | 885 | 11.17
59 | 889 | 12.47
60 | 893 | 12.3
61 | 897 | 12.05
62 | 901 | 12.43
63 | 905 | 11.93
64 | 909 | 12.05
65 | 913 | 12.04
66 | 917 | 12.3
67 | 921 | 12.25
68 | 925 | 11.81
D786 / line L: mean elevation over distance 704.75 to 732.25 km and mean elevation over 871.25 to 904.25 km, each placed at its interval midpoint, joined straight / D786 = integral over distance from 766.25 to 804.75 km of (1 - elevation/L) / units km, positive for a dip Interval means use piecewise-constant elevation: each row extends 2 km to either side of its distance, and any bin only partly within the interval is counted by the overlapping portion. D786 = 0.61 km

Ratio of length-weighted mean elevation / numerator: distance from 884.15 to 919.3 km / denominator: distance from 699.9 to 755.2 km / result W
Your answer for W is 1.1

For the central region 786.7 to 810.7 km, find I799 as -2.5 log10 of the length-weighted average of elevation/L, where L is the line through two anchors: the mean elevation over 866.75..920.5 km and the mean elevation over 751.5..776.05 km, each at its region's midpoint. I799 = 0.41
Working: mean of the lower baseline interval 12.8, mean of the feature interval 8.61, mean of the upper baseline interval 12.1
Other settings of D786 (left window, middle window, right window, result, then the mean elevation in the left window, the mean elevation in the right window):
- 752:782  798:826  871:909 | 7.95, 12.6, 12.2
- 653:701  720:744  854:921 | 3.90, 13.2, 12.1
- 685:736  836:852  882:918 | 1.10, 11.4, 12.1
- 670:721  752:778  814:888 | -1.45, 12.4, 11.5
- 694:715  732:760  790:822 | -4.18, 12.2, 8.92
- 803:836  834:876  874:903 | -2.19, 9.96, 12.2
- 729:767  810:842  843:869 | 3.51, 12.3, 11.9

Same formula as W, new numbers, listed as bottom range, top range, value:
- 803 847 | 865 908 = 1.20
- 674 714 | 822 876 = 0.90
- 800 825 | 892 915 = 1.35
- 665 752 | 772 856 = 0.88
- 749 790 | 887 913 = 0.98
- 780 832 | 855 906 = 1.21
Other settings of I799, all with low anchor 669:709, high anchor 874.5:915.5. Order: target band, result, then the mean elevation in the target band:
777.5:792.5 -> 0.061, 12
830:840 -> 0.142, 10.9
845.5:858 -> 0.017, 12.1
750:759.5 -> -0.029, 13.2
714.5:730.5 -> 0.347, 9.44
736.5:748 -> 0.046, 12.4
